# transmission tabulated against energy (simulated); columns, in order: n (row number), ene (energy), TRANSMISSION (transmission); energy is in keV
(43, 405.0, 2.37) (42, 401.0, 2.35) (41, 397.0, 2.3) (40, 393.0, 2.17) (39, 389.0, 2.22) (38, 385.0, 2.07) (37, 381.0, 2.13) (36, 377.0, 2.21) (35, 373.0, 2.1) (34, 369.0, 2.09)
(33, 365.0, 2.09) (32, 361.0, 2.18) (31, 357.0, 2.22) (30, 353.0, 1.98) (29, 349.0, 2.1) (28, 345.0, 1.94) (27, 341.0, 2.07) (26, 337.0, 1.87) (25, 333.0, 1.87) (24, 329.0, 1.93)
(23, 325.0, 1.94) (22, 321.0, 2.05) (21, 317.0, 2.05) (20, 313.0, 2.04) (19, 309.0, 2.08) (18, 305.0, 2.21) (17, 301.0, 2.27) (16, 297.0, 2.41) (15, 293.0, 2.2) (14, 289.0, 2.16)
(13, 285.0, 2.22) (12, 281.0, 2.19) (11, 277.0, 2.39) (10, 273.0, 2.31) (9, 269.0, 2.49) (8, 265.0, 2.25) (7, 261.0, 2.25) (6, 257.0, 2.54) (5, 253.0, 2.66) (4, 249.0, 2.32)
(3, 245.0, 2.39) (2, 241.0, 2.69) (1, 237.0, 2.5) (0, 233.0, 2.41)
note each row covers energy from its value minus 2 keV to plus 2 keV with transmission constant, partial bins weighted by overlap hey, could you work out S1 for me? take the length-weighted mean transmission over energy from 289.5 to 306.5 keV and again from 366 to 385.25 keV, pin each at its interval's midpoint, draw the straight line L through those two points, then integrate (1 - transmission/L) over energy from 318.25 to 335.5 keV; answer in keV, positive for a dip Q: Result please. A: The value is 2.0 keV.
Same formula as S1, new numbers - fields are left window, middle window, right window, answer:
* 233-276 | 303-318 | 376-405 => 1.59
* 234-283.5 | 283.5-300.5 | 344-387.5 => 0.49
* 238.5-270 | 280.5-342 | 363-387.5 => 5.32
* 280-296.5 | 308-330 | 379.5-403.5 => 1.95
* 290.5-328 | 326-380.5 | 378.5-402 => 3.02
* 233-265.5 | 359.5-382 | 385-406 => 1.56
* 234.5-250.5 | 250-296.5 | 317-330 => -0.86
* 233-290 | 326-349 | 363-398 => 2.93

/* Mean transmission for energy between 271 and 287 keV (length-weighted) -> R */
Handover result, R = 2.28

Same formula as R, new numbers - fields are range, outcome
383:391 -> 2.15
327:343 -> 1.94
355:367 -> 2.16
